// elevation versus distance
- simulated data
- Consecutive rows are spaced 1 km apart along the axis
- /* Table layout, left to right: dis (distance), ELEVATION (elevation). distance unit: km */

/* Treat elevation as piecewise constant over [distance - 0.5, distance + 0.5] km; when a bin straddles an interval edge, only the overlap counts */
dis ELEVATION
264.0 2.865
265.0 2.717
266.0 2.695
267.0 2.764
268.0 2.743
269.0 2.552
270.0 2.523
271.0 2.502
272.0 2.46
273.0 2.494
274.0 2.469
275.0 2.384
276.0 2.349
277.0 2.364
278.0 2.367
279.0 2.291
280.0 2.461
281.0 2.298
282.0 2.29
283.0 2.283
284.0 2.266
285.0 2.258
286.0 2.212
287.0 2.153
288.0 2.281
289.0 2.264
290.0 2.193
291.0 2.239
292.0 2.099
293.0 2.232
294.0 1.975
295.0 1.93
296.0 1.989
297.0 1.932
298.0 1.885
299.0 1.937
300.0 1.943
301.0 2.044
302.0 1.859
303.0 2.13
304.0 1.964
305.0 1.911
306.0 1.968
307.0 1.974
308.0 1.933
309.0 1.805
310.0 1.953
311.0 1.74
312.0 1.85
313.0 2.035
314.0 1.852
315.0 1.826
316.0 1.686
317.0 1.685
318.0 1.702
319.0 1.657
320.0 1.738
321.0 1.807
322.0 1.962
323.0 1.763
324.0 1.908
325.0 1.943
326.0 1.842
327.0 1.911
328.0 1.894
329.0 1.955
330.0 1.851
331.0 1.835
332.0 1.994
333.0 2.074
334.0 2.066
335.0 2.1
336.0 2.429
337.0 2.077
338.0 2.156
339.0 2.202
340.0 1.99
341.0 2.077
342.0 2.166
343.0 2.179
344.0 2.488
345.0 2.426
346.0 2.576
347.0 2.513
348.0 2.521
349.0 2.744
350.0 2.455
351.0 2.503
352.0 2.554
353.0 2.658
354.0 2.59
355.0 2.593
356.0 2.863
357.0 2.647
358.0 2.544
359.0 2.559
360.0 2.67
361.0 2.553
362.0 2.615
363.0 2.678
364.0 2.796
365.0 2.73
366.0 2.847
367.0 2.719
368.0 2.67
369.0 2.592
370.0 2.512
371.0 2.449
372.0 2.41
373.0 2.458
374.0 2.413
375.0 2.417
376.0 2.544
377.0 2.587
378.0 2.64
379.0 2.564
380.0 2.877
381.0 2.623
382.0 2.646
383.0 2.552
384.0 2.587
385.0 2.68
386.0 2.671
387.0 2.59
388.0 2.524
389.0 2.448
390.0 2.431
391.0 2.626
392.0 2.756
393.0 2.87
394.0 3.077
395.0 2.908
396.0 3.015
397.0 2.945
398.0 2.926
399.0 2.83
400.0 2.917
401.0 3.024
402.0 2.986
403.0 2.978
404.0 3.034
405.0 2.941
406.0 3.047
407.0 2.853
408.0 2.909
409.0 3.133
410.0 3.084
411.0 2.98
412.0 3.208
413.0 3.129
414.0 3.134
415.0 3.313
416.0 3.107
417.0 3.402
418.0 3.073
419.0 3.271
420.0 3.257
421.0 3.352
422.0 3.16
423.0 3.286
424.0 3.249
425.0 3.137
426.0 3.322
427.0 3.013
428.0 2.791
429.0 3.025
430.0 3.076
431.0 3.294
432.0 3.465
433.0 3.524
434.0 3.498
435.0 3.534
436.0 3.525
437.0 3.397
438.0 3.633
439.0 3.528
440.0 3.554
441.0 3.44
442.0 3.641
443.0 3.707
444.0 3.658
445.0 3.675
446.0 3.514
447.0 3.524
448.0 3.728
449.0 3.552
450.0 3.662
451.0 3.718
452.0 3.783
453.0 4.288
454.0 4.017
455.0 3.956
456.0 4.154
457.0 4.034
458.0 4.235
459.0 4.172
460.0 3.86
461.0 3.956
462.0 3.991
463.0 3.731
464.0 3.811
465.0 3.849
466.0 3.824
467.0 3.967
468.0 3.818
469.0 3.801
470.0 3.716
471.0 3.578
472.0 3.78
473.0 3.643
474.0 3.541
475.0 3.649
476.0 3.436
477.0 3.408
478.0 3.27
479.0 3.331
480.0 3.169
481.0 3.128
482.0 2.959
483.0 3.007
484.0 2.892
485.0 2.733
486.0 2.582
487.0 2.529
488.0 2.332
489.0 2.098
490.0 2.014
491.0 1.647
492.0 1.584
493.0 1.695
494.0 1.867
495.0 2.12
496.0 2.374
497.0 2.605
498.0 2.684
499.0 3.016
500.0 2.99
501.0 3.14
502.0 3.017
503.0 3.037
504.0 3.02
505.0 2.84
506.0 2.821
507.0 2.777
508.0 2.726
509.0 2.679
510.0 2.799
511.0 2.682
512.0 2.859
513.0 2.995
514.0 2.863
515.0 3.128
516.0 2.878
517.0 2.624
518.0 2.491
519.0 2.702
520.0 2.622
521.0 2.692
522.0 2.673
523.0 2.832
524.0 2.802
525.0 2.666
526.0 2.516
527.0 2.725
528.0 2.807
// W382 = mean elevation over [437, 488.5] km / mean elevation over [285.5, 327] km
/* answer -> 1.84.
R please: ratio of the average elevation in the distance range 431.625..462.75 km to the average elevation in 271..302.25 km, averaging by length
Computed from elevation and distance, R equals 1.7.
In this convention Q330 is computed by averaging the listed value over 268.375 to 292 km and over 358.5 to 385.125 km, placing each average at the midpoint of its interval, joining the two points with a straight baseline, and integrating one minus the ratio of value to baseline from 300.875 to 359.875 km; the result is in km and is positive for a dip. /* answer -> 8.85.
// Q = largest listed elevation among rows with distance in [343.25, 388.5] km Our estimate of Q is 2.877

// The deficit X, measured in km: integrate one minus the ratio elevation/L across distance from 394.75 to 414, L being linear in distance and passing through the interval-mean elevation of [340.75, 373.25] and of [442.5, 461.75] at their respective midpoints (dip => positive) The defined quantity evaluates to 1.2 km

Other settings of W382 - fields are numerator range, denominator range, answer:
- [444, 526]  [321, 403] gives 1.27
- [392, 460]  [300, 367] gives 1.54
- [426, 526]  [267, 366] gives 1.45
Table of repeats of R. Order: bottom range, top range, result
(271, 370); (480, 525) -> 1.20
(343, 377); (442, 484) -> 1.43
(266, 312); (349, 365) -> 1.20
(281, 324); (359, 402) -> 1.35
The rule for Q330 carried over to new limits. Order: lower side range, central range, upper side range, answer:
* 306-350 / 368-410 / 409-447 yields 1.25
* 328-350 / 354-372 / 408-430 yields -1.09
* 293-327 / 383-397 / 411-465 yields 0.99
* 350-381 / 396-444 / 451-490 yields -2.02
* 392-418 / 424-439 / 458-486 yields -0.34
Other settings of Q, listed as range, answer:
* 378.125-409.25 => 3.133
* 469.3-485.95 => 3.78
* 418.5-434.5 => 3.524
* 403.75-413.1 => 3.208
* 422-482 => 4.288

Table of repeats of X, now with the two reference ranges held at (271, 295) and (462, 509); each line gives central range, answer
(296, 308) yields 2.0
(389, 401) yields -0.7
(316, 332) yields 4.0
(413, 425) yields -2.0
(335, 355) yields 1.0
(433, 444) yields -2.8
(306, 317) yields 2.4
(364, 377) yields 0.1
